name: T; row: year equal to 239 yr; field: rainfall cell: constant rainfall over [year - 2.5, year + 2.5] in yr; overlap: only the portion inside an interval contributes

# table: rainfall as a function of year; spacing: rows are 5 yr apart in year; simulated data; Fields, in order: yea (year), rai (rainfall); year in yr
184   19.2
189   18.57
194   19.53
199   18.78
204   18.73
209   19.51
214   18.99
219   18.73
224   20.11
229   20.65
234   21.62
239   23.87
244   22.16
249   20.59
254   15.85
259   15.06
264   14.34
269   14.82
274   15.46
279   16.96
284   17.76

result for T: 23.87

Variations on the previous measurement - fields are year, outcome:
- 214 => 18.99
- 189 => 18.57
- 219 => 18.73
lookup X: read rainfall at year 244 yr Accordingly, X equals 22.16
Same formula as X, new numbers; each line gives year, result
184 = 19.2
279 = 16.96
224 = 20.11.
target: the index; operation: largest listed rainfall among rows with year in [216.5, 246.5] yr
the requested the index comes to 23.87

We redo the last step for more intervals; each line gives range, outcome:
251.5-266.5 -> 15.85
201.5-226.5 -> 20.11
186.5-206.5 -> 19.53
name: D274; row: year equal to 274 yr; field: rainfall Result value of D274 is 15.46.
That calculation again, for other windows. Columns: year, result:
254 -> 15.85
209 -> 19.51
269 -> 14.82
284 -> 17.76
